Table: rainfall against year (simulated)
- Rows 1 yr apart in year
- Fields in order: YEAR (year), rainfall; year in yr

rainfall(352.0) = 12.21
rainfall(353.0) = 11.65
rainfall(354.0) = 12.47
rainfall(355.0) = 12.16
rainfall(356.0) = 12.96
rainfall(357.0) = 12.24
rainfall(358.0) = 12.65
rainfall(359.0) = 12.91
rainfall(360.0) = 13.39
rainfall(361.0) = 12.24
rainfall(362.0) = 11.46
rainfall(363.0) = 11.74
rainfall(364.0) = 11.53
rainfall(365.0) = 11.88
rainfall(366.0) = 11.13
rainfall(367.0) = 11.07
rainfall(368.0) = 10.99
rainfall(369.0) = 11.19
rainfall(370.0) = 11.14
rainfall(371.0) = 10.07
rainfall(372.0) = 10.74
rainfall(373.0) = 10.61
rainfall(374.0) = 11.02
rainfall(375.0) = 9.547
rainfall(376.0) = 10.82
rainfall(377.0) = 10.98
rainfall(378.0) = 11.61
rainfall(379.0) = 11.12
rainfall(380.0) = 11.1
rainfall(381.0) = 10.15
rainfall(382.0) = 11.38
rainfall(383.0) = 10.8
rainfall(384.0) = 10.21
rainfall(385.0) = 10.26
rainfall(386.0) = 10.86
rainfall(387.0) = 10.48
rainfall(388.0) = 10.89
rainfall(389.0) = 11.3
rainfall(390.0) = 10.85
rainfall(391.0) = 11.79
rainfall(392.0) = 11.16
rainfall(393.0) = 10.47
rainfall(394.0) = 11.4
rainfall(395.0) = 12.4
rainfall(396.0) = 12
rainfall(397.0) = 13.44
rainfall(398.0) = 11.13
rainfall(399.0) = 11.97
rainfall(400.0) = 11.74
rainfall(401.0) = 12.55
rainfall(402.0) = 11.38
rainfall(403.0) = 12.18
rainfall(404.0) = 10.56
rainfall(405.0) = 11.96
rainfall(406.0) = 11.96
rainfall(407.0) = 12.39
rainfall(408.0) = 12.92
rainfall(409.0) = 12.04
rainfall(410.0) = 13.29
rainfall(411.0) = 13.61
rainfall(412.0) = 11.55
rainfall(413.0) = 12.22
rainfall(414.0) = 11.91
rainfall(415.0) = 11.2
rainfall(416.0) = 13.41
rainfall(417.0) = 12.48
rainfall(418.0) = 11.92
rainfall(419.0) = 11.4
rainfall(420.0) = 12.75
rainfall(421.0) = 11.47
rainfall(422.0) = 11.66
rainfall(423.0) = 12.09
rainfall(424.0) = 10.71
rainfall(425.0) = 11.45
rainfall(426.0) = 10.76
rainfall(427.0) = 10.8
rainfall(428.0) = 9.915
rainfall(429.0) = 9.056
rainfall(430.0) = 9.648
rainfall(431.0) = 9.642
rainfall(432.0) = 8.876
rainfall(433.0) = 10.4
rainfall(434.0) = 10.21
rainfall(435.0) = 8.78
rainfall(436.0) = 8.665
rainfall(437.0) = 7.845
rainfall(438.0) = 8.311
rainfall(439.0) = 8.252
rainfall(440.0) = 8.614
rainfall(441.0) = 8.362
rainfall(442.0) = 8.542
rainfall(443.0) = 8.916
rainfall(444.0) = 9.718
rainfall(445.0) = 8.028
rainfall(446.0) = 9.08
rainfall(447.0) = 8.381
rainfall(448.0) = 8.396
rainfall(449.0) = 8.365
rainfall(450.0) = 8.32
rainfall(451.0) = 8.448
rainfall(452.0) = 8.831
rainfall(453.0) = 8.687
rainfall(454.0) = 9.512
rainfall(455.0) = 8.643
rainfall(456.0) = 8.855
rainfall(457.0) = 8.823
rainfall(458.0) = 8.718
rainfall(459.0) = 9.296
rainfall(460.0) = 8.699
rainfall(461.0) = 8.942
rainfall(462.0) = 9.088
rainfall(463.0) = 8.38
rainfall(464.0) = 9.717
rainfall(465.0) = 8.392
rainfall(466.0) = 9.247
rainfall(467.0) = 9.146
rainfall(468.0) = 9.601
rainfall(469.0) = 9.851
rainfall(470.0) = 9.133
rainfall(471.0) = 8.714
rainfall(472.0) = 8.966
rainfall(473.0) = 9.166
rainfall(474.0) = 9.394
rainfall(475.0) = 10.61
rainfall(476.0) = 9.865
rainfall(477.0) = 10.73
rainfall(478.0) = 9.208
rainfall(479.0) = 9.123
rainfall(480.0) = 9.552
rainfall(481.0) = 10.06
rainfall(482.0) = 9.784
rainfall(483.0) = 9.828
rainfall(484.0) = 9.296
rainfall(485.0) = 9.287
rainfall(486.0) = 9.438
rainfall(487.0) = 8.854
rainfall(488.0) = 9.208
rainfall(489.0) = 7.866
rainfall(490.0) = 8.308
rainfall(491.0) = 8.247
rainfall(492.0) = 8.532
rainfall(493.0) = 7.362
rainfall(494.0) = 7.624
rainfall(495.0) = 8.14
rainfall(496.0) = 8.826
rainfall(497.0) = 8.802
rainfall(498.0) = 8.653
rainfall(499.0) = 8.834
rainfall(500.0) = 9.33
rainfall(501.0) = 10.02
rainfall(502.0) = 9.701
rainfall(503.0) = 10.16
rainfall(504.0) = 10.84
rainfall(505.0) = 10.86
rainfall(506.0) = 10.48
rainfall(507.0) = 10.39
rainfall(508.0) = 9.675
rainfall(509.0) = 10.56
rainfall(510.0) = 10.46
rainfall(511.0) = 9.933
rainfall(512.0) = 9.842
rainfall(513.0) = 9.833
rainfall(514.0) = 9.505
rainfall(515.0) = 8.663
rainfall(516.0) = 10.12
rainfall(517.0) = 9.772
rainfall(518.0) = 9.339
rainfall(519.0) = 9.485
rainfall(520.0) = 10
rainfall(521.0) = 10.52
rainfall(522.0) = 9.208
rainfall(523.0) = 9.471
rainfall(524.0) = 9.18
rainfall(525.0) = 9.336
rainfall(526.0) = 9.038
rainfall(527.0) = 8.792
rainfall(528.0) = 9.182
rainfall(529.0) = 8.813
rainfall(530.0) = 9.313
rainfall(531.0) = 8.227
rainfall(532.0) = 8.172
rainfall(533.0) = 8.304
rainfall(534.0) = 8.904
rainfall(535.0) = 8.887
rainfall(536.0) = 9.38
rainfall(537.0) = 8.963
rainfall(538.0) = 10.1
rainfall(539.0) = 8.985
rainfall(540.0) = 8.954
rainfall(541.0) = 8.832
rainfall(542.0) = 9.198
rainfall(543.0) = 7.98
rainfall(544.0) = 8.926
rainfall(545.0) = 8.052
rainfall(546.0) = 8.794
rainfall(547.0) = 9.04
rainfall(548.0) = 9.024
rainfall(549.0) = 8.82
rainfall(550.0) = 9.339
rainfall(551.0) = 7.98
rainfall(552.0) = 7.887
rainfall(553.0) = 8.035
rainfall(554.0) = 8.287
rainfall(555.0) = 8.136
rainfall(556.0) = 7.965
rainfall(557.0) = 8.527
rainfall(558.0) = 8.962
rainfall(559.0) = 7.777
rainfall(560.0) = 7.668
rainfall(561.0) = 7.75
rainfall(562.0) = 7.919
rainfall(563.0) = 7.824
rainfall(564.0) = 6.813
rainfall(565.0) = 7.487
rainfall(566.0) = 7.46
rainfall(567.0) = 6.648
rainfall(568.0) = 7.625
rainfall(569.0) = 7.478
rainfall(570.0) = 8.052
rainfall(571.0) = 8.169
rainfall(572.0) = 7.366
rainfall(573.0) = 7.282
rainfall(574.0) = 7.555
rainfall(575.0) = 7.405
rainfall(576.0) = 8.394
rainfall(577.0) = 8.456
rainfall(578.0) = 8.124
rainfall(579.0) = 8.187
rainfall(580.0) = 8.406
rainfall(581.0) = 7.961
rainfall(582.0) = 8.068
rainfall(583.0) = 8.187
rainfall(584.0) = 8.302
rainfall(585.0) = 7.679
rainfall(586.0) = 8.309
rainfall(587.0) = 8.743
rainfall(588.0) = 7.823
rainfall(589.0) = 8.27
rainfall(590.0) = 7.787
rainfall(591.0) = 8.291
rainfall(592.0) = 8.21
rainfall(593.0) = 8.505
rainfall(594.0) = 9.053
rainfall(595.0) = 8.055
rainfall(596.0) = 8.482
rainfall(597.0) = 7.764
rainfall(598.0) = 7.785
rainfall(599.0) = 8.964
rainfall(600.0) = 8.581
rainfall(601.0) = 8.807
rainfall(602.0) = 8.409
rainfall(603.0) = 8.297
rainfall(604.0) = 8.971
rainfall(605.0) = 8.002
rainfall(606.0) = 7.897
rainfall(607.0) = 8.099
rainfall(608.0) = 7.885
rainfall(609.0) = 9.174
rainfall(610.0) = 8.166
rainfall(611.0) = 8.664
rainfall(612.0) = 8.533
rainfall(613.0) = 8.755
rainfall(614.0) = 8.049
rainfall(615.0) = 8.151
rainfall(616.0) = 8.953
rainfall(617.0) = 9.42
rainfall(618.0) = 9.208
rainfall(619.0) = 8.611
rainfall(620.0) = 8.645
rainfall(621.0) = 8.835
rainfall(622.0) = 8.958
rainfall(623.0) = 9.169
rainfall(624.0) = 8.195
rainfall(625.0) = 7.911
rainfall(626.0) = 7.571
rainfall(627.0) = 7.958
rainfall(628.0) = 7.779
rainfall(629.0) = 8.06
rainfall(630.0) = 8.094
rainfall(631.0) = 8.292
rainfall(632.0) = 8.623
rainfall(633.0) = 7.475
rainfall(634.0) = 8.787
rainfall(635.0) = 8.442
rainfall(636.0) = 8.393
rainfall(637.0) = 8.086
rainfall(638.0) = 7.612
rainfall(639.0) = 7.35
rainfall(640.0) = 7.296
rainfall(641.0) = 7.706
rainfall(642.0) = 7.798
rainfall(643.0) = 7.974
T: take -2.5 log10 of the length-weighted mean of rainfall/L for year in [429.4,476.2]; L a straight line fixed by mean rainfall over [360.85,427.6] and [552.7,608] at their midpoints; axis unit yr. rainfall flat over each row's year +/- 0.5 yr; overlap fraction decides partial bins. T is 0.16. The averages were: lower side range 11.5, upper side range 8.05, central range 8.97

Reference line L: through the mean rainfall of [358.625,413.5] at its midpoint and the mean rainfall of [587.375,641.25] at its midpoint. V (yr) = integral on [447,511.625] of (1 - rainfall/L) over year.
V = 6.1 yr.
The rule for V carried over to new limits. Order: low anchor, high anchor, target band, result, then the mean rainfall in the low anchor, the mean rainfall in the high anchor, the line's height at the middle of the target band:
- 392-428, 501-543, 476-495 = 2.3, 11.9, 9.49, 10.3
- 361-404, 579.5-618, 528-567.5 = 2.7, 11.2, 8.37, 9.04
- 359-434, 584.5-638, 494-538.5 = 1.2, 11.4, 8.36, 9.69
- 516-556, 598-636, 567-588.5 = 1.8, 8.94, 8.43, 8.68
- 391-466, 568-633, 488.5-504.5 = 1.2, 10.3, 8.27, 9.53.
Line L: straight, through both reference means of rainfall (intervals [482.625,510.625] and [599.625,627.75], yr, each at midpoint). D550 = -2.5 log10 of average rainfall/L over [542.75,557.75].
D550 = 0.06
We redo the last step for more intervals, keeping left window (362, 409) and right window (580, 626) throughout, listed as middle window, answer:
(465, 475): 0.100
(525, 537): 0.061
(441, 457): 0.198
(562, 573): 0.182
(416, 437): 0.012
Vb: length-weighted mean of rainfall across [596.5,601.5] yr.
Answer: 8.38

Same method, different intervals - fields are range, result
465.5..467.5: 9.2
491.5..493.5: 7.95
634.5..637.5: 8.31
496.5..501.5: 9.13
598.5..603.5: 8.61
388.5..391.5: 11.3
